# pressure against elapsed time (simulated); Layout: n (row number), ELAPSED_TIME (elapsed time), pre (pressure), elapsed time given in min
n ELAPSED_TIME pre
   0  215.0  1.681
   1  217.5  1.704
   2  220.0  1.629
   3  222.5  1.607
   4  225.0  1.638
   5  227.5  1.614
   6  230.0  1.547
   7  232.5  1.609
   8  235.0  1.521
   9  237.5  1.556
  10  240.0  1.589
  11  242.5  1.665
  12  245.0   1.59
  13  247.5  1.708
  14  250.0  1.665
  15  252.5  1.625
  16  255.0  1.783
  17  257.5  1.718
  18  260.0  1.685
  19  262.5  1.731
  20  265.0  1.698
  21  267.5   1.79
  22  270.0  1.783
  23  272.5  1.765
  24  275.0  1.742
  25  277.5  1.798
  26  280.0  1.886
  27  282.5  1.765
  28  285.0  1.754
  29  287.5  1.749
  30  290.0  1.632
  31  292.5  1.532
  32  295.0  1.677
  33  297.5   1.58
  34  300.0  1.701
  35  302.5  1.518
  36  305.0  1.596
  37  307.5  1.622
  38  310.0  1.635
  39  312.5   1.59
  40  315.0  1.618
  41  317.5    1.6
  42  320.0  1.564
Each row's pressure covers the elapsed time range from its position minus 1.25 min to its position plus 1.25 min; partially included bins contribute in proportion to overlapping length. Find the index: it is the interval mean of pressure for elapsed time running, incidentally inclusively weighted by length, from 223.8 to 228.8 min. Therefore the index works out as 1.63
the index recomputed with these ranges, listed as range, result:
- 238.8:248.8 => 1.64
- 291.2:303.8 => 1.6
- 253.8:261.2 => 1.73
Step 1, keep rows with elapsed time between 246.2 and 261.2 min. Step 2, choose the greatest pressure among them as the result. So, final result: 1.783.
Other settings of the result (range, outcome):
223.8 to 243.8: 1.665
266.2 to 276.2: 1.79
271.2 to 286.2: 1.886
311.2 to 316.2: 1.618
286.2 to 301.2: 1.749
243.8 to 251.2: 1.708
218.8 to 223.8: 1.629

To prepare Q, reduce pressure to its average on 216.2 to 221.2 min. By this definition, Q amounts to 1.67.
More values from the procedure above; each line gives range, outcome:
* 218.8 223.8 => 1.62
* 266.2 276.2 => 1.77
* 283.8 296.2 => 1.67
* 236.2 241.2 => 1.57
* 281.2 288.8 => 1.76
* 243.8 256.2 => 1.67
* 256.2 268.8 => 1.72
